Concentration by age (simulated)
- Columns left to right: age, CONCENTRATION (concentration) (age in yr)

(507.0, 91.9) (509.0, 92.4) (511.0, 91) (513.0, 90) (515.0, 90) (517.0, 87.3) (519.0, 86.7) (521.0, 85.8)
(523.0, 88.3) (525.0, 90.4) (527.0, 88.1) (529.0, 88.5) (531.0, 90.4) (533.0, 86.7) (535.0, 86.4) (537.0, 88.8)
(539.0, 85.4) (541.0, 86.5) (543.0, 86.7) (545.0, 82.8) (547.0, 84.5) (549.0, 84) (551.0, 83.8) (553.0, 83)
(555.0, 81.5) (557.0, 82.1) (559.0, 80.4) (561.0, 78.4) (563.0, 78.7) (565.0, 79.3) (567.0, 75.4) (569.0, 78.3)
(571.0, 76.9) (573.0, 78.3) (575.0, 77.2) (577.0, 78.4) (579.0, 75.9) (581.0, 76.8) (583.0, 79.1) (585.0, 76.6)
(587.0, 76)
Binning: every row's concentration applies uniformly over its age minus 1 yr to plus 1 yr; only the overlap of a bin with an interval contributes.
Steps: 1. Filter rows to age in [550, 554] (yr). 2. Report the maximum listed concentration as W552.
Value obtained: 83.8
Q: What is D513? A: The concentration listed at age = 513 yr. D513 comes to 90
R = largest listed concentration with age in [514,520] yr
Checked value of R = 90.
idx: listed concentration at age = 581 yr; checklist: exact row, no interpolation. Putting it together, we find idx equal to 76.8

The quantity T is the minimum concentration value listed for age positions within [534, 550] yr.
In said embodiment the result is 82.8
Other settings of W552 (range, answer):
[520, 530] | 90.4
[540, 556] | 86.7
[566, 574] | 78.3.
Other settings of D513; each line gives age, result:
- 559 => 80.4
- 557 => 82.1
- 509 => 92.4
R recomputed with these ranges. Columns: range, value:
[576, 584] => 79.1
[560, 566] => 79.3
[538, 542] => 86.5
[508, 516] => 92.4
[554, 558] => 82.1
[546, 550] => 84.5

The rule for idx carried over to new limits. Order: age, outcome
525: 90.4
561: 78.4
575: 77.2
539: 85.4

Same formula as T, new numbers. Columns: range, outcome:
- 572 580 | 75.9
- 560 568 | 75.4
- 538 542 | 85.4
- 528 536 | 86.4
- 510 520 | 86.7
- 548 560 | 80.4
